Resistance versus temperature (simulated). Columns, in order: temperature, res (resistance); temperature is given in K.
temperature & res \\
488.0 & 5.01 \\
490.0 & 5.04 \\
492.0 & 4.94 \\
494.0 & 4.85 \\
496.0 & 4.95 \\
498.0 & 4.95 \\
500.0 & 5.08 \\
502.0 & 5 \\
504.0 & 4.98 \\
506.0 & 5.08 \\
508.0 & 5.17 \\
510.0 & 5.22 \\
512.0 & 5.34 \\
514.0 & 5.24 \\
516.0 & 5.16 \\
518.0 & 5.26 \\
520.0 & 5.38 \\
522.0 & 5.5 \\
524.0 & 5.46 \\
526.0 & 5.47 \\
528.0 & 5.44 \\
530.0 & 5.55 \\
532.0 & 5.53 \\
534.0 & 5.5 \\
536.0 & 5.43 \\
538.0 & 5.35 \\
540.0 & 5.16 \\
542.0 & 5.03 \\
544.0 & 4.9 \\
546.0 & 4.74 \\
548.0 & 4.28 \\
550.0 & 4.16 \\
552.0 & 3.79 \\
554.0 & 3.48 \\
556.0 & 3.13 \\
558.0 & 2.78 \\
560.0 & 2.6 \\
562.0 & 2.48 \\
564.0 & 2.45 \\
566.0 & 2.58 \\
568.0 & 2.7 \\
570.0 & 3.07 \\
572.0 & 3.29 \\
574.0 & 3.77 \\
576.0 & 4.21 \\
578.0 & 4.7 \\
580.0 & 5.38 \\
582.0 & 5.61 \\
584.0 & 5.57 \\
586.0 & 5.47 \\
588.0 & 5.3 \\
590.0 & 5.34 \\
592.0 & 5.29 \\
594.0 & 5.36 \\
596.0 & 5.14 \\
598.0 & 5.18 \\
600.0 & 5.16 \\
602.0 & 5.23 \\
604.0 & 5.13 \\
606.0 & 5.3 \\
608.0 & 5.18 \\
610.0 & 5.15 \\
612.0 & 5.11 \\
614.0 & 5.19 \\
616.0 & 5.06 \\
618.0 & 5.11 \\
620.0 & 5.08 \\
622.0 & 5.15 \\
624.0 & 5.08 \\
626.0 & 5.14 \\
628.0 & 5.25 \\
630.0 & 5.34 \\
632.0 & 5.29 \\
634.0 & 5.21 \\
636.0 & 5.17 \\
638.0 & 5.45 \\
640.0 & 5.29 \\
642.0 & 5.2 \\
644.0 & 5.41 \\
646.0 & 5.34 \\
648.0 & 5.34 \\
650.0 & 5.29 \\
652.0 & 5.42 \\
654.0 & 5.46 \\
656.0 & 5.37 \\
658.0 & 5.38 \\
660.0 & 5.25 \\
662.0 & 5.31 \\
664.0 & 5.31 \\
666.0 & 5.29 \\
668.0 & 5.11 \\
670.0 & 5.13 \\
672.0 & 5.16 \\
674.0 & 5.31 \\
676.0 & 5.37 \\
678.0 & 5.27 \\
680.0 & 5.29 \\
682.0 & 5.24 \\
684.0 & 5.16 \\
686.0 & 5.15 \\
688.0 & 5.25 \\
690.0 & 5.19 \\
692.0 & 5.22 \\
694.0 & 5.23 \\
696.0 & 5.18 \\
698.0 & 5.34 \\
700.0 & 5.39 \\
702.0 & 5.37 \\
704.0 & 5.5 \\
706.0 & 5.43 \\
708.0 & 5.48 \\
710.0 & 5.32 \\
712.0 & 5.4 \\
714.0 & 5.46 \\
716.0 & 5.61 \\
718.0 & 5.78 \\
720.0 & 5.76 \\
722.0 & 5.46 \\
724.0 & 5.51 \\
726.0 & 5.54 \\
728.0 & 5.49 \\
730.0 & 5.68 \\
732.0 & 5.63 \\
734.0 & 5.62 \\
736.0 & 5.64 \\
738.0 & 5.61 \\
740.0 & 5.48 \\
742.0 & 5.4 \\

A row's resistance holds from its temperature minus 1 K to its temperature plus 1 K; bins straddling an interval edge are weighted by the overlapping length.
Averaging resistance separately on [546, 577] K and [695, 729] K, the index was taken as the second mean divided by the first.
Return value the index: 1.7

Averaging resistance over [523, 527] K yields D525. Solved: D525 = 5.46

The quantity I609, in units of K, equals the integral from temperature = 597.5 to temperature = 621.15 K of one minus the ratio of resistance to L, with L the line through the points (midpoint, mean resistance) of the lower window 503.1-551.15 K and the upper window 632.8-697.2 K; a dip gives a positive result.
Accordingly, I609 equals 0.4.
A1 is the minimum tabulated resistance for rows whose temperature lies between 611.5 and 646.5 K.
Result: 5.06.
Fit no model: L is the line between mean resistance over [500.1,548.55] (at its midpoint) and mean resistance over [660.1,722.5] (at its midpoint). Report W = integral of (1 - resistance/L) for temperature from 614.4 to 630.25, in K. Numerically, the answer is 0.43 K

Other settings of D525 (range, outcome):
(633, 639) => 5.28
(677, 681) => 5.28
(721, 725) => 5.48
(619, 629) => 5.14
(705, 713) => 5.41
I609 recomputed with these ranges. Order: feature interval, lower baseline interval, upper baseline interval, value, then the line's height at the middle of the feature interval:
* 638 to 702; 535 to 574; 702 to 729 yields -3.52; 5.02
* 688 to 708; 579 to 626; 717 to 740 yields 0.71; 5.52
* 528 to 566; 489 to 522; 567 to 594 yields 4.93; 4.84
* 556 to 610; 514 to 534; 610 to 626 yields 8.58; 5.23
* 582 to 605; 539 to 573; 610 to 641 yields -4.50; 4.44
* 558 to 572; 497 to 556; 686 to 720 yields 6.59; 5.1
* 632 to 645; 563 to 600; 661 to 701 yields -0.97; 4.92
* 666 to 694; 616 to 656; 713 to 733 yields 1.06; 5.43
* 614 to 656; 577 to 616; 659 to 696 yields -0.11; 5.24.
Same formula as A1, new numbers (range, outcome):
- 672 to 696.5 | 5.15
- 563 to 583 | 2.45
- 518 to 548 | 4.28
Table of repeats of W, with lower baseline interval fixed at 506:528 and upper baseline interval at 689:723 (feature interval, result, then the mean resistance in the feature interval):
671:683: 0.3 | 5.27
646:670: 0.3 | 5.31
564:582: 5.4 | 3.75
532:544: 0.1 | 5.28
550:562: 4.8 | 3.18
